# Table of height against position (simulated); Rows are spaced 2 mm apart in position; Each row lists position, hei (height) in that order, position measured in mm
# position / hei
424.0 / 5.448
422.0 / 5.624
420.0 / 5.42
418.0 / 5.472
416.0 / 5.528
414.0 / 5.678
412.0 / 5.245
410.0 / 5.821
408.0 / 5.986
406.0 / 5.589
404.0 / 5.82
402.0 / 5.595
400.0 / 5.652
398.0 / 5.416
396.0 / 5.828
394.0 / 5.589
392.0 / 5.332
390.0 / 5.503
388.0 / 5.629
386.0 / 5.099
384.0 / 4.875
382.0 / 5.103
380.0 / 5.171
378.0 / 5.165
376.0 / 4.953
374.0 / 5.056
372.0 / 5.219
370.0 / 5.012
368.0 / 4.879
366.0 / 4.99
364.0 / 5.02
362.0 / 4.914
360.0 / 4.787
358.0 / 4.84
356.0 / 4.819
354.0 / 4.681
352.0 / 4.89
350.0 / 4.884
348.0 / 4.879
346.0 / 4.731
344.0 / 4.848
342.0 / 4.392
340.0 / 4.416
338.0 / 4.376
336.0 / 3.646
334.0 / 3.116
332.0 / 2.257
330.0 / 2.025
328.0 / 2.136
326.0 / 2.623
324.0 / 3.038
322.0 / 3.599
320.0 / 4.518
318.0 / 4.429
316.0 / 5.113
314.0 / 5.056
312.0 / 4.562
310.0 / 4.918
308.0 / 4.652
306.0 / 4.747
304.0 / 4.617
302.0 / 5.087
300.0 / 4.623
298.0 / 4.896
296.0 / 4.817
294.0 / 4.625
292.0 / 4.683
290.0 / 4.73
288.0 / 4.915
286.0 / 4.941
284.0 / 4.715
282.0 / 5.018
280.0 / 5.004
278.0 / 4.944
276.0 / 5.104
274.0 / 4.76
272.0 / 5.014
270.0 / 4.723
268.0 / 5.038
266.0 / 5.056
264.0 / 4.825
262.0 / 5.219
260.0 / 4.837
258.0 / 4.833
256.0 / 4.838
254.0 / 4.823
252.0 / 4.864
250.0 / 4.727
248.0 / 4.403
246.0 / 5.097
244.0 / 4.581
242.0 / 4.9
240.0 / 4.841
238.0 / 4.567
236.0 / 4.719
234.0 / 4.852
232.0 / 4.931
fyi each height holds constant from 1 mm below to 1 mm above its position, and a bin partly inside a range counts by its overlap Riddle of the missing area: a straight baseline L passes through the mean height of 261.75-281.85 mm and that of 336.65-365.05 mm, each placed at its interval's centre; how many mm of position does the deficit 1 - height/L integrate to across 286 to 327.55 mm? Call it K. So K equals 3.2 mm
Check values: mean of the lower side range 4.96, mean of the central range 4.49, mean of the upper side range 4.74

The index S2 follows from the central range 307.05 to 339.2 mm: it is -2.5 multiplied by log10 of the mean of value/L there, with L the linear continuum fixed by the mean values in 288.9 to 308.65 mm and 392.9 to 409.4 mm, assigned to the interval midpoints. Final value 0.30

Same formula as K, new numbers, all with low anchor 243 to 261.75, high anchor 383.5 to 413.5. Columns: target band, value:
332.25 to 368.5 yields 5.0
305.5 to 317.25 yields 0.6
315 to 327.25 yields 3.1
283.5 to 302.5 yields 0.8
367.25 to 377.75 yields 0.7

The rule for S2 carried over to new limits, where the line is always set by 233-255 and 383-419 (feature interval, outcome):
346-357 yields 0.10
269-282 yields 0.00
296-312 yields 0.06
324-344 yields 0.50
